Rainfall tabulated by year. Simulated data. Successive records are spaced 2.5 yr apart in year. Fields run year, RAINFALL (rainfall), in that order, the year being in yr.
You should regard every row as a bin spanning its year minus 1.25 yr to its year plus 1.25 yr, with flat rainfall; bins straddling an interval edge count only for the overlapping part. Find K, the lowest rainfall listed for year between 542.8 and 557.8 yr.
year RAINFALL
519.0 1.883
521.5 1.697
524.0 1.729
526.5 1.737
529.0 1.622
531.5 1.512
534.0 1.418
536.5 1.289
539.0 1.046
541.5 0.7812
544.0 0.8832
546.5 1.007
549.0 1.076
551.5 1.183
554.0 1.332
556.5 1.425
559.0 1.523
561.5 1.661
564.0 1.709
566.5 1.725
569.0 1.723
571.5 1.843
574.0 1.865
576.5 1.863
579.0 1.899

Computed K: 0.8832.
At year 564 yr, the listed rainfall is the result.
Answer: 1.709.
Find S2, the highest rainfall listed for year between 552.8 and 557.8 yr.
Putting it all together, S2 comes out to 1.425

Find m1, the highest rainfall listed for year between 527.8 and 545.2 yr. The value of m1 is 1.622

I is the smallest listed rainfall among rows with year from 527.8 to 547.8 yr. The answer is 0.7812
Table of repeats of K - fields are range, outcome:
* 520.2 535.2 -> 1.418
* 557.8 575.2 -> 1.523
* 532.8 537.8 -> 1.289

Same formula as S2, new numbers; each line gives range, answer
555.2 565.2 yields 1.709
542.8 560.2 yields 1.523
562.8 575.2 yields 1.865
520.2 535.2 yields 1.737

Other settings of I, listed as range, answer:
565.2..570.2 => 1.723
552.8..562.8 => 1.332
